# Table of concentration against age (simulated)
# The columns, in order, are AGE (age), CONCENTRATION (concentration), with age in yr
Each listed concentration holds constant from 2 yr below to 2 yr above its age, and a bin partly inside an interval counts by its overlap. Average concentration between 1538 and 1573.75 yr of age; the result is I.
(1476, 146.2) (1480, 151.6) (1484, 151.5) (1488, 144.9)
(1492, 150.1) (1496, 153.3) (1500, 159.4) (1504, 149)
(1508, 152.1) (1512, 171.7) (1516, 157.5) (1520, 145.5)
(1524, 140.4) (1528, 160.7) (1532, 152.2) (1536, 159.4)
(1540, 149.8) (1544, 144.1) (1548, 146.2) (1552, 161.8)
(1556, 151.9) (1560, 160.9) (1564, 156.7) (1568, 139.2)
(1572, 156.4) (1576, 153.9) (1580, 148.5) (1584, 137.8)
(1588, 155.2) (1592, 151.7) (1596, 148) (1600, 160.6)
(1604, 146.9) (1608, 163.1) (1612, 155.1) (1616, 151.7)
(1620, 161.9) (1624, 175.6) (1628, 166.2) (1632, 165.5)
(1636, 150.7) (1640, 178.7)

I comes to 152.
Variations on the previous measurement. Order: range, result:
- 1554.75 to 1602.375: 152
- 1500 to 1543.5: 154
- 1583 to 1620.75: 153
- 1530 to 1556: 152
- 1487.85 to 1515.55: 155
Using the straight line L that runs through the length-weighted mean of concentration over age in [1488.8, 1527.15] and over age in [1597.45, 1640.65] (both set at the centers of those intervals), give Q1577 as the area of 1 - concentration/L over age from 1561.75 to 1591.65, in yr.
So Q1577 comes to 1.5 yr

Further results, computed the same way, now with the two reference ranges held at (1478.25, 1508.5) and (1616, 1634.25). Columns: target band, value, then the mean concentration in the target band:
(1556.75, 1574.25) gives 0.64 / 153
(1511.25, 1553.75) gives 0.70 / 153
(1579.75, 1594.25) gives 1.17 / 148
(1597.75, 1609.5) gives 0.48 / 156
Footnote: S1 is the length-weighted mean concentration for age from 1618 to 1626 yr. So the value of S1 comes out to 169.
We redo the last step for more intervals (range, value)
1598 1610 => 157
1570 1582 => 153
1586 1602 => 154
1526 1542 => 156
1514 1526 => 148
